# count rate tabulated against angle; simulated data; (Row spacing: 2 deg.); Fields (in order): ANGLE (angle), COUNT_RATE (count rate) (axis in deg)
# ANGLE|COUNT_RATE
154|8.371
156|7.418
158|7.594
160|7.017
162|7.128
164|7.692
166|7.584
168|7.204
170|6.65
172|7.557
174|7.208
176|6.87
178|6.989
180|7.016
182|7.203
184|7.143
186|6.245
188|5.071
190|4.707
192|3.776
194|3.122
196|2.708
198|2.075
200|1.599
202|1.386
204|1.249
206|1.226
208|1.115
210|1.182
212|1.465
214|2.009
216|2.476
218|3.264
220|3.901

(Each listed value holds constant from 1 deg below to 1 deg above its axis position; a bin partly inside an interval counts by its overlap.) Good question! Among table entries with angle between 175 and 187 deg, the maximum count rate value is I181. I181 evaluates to 7.203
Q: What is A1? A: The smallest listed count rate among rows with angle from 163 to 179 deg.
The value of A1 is 6.65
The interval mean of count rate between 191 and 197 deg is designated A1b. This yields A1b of 3.2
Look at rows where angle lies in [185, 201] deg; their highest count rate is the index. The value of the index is 6.245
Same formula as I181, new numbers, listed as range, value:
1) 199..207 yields 1.599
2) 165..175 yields 7.584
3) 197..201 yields 2.075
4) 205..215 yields 2.009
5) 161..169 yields 7.692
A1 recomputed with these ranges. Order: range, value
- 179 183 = 7.016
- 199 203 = 1.386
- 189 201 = 1.599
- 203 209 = 1.115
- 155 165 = 7.017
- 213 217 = 2.009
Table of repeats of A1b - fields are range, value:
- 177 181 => 7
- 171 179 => 7.16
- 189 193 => 4.24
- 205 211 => 1.17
